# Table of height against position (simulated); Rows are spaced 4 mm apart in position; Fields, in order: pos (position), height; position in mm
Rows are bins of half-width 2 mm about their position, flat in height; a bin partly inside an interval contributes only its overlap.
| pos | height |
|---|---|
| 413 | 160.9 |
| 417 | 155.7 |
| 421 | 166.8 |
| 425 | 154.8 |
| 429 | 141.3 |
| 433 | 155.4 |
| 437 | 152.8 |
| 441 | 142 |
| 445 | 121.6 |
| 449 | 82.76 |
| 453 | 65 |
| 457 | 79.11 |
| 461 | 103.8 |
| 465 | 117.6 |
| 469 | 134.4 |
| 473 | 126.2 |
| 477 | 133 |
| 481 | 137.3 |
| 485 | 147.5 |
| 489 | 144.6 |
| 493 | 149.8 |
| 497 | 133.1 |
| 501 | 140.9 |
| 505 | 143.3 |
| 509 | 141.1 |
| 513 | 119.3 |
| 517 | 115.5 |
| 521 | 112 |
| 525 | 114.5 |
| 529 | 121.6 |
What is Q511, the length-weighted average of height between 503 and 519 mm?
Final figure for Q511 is 130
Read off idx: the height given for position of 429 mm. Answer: 141.3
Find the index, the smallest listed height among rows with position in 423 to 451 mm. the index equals 82.76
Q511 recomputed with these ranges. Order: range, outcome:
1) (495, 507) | 139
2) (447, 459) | 75.6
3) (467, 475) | 130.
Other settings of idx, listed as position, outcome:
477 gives 133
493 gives 149.8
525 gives 114.5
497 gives 133.1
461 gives 103.8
